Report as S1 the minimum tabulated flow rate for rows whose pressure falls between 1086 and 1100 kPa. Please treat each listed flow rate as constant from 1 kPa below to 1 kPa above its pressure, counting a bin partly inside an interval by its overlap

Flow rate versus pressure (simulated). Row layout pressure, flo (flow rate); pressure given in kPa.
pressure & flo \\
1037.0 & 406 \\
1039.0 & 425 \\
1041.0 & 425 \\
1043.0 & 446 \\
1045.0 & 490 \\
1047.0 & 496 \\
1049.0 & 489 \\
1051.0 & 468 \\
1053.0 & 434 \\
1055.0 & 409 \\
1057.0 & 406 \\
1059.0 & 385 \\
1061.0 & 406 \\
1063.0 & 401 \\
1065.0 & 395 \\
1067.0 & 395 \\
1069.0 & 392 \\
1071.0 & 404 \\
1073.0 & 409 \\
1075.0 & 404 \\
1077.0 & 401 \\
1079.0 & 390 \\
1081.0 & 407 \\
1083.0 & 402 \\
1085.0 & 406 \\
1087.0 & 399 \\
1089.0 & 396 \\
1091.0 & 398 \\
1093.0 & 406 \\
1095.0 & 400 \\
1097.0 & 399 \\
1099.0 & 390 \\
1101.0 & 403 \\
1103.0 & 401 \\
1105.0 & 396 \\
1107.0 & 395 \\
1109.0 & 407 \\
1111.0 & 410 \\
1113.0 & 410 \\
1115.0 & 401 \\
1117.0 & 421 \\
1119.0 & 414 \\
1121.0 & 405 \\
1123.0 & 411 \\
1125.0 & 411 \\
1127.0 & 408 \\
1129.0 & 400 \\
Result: 390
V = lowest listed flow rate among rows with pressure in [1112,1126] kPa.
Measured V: 401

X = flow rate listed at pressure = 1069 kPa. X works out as 392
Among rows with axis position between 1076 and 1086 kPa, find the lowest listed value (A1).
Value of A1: 390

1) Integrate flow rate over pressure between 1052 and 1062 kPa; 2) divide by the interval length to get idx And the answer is 408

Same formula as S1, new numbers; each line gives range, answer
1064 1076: 392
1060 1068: 395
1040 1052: 425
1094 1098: 399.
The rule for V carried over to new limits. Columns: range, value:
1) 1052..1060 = 385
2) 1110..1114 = 410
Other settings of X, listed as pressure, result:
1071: 404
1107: 395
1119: 414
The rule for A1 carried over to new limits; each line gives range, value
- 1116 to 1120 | 414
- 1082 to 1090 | 396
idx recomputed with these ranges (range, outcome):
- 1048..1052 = 478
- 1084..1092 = 400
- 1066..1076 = 401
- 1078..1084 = 400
